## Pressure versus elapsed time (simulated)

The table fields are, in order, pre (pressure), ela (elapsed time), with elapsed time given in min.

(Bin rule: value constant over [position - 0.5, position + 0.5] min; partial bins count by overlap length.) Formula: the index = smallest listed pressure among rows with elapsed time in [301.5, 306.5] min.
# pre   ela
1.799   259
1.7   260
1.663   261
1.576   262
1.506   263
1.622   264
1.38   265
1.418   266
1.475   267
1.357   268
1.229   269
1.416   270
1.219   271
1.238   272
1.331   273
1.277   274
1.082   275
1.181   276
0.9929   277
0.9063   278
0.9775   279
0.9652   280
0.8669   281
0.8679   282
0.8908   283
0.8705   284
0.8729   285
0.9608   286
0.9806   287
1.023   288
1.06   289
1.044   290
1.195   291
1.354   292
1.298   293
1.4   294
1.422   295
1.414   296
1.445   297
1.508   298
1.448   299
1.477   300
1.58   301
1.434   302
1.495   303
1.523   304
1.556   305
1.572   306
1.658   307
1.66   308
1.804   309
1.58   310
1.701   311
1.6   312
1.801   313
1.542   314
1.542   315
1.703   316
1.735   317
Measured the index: 1.434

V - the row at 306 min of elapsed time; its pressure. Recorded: 1.572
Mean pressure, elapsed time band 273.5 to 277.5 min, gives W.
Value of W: 1.13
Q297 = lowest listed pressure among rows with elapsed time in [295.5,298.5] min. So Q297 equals 1.414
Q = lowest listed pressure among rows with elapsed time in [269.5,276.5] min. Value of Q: 1.082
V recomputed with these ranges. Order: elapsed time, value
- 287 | 0.9806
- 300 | 1.477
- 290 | 1.044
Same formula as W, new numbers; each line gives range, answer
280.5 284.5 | 0.874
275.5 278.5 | 1.03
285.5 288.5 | 0.988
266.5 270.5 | 1.37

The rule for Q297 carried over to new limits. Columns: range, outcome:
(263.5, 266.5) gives 1.38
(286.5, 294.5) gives 0.9806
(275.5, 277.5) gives 0.9929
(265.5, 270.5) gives 1.229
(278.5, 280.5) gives 0.9652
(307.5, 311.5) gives 1.58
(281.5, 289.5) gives 0.8679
